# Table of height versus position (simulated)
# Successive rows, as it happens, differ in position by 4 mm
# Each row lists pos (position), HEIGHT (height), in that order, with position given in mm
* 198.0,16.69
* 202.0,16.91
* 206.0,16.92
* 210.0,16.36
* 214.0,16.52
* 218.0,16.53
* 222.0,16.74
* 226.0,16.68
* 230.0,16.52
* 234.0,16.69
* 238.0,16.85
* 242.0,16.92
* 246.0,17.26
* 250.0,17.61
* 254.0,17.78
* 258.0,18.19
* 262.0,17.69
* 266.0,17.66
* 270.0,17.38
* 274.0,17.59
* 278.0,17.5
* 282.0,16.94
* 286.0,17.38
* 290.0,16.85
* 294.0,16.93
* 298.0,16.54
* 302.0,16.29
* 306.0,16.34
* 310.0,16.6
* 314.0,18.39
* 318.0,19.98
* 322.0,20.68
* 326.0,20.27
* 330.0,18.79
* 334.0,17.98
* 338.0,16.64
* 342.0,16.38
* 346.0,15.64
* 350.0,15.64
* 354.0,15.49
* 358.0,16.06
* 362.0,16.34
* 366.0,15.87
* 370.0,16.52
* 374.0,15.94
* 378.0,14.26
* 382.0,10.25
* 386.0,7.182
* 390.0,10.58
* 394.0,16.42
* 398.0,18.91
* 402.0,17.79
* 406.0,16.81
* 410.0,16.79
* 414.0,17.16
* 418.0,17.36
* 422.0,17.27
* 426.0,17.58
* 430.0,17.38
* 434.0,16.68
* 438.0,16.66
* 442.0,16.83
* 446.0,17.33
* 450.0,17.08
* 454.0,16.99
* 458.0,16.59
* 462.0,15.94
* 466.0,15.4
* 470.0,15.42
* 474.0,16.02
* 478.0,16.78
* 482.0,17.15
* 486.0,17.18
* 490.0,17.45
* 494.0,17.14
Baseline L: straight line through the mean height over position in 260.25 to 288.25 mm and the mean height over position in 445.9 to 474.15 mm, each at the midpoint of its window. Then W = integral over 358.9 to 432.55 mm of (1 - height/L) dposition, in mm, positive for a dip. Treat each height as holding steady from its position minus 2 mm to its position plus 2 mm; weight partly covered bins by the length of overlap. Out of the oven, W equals 4.8 mm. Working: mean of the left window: 17.4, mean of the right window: 16.3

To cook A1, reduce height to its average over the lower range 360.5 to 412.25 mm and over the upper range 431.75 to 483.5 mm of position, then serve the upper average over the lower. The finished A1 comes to 1.1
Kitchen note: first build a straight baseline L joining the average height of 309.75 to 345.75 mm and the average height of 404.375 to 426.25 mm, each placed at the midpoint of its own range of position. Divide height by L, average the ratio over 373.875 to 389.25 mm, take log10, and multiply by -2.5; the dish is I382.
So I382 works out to 0.48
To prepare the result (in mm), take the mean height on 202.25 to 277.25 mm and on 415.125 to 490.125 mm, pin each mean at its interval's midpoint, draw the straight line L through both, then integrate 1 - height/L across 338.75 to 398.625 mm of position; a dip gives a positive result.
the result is 7.8 mm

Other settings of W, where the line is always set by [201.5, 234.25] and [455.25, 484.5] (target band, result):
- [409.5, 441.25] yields -1.6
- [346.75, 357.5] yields 0.5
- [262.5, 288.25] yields -1.4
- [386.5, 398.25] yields 1.9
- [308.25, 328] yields -3.3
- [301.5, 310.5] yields 0.1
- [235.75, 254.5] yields -0.7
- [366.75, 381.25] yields 1.1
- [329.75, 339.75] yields -0.7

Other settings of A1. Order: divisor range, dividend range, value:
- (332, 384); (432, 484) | 1.06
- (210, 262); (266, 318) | 1.01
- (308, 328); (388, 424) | 0.86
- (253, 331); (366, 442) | 0.88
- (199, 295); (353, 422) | 0.90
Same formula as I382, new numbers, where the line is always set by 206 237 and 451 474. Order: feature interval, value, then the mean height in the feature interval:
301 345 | -0.10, 18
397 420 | -0.08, 17.4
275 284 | -0.05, 17.3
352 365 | 0.02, 16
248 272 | -0.08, 17.7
